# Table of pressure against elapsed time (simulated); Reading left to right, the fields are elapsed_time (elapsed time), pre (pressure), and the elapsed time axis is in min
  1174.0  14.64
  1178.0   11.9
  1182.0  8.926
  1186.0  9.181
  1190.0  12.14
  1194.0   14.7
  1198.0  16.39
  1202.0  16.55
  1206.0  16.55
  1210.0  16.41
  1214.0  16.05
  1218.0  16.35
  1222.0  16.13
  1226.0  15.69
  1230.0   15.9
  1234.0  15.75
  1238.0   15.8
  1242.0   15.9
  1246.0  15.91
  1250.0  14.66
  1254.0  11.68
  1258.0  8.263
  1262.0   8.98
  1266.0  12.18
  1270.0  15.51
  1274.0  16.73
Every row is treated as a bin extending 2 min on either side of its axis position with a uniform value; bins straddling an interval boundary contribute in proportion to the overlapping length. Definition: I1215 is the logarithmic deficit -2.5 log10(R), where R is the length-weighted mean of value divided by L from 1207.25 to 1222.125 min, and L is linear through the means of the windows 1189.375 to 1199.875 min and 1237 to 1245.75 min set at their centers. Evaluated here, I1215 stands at -0.07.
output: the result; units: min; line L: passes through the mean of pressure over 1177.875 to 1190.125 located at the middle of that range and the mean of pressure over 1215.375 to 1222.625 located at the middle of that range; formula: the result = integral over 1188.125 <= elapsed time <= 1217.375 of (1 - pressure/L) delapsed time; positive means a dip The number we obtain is -5.0 min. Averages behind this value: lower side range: 10.1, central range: 15.6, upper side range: 16.2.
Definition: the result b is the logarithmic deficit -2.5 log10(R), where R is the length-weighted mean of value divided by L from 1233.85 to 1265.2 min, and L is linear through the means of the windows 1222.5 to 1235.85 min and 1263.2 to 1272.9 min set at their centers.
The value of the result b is 0.13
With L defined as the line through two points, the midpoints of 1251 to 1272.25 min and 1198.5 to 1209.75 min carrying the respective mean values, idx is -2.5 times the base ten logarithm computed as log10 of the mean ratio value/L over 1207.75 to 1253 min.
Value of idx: -0.12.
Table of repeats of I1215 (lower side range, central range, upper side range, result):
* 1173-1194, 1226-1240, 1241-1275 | -0.25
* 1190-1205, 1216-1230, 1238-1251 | -0.04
